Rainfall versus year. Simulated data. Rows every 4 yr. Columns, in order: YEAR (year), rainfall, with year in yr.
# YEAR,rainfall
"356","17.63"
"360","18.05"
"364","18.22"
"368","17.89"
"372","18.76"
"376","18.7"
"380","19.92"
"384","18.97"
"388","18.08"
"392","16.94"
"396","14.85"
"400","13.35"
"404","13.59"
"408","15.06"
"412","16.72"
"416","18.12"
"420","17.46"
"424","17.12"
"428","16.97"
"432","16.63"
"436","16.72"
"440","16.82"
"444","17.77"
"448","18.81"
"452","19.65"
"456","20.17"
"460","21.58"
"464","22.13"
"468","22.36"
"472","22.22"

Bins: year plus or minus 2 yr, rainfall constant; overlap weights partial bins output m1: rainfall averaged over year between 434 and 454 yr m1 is 18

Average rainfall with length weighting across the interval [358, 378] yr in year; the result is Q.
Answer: 18.3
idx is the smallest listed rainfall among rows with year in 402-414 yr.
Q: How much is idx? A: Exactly 13.59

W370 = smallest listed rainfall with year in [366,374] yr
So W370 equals 17.89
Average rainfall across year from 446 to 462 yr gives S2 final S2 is 20.1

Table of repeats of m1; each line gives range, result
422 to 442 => 16.9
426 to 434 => 16.8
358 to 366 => 18.1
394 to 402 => 14.1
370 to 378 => 18.7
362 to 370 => 18.1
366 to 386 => 18.8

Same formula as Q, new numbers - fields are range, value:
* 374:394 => 18.5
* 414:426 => 17.6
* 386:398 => 16.6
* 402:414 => 15.1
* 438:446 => 17.3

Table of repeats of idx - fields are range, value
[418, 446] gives 16.63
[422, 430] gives 16.97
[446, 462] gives 18.81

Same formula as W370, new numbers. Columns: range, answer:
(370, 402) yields 13.35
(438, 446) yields 16.82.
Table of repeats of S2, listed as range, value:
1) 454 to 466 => 21.3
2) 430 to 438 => 16.7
